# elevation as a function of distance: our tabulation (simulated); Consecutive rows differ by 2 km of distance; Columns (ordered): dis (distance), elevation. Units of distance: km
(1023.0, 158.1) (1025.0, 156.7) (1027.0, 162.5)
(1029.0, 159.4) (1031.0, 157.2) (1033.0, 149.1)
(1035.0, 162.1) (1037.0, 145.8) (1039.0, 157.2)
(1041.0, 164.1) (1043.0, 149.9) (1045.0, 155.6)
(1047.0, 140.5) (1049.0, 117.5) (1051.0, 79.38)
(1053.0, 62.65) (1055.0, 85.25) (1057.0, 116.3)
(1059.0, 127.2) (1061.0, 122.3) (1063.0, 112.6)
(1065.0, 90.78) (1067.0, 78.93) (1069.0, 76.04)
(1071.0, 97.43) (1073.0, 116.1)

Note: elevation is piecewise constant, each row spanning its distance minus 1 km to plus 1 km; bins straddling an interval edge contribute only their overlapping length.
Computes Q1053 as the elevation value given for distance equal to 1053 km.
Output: 62.65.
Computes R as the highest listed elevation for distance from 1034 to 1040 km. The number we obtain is 162.1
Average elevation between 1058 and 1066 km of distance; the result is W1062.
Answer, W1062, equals 113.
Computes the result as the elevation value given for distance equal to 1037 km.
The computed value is 145.8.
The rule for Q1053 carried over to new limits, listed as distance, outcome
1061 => 122.3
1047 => 140.5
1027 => 162.5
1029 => 159.4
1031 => 157.2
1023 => 158.1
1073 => 116.1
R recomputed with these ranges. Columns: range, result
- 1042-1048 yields 155.6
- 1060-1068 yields 122.3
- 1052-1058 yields 116.3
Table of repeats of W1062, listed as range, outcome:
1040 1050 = 146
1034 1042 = 157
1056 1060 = 122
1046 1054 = 100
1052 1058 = 88.1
